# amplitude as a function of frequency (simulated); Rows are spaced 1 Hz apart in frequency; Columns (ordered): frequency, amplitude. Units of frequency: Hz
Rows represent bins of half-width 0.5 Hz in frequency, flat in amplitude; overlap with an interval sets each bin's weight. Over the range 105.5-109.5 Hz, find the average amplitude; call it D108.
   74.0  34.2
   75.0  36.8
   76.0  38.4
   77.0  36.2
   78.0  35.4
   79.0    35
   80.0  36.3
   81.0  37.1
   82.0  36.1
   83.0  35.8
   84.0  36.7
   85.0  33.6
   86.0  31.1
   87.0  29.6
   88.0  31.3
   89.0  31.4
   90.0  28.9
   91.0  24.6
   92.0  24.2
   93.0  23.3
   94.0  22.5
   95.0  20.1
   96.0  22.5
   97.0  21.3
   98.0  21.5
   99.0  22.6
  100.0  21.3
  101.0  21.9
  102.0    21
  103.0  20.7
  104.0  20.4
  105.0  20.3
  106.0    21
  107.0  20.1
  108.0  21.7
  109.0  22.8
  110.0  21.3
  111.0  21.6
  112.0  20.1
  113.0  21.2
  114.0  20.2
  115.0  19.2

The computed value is 21.4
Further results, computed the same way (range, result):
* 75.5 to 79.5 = 36.2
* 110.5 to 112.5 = 20.9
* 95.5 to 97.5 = 21.9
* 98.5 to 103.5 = 21.5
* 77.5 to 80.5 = 35.6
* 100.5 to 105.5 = 20.9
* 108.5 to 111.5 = 21.9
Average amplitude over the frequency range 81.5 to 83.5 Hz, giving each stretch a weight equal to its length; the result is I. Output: 36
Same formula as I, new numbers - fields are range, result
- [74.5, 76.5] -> 37.6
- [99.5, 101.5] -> 21.6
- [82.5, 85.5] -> 35.4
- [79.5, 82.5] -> 36.5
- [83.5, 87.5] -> 32.8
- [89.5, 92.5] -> 25.9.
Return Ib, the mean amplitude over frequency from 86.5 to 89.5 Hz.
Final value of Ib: 30.8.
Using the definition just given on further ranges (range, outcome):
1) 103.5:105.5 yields 20.4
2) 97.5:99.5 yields 22.1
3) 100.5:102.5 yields 21.4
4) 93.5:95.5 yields 21.3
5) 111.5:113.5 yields 20.6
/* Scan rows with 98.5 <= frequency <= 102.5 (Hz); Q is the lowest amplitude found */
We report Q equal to 21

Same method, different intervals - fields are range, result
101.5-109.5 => 20.1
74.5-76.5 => 36.8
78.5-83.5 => 35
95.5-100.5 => 21.3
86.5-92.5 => 24.2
